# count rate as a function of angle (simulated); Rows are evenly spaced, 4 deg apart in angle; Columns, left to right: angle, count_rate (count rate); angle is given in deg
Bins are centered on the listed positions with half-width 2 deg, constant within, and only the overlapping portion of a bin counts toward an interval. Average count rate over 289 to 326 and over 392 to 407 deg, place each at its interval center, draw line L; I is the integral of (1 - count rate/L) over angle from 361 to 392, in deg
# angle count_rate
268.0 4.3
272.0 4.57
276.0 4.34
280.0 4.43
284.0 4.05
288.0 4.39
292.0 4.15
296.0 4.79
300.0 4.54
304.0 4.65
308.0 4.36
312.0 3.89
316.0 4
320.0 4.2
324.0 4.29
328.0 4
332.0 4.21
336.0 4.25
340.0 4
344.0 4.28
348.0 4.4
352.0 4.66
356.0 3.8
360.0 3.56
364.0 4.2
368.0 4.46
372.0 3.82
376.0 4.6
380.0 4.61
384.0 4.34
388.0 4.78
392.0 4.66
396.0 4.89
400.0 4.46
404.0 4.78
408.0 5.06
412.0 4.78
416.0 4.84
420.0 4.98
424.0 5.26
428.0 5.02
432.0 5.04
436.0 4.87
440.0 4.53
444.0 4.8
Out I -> 1.6 deg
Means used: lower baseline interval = 4.32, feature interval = 4.39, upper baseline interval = 4.73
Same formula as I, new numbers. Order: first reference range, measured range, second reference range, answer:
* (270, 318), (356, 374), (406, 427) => 2.8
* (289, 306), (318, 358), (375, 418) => 3.4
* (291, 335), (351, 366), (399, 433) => 1.8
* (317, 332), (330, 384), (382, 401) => 2.0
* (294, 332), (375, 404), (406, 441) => 0.7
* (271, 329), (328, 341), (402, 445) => 1.0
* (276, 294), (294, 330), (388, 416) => 0.6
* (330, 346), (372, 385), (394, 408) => 0.4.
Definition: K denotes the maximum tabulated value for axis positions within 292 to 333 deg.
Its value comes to 4.79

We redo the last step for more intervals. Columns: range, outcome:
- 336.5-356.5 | 4.66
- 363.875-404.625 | 4.89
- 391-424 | 5.26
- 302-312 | 4.65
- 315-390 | 4.78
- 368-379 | 4.6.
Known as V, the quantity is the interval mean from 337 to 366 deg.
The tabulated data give 4.13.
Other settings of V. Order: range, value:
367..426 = 4.69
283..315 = 4.35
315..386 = 4.21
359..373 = 4.06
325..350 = 4.19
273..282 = 4.41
